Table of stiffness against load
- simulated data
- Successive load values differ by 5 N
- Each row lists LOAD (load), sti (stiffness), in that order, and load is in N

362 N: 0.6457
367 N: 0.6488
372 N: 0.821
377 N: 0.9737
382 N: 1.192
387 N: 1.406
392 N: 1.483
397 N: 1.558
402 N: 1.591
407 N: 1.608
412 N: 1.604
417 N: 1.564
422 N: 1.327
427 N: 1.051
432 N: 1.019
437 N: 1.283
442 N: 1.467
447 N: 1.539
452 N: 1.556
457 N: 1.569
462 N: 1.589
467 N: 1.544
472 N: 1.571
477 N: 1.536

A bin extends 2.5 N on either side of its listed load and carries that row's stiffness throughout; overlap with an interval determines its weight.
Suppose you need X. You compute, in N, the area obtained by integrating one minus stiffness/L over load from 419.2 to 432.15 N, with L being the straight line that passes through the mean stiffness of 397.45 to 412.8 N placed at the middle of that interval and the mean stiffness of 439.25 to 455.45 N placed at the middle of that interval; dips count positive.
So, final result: 3.3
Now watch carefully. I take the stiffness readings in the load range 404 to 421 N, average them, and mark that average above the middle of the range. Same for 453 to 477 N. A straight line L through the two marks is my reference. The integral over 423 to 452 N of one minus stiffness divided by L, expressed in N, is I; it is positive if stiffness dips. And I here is 4.9 N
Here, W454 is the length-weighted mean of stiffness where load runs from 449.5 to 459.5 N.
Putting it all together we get 1.56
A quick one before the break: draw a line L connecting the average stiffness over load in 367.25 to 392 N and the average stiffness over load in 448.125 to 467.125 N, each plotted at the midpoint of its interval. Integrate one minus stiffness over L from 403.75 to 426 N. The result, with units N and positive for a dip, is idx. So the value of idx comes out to -3.3 N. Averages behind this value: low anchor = 1.1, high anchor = 1.57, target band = 1.5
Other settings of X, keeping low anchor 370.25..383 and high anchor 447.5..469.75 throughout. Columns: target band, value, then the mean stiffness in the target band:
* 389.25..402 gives -4.7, 1.53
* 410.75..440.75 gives 0.4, 1.3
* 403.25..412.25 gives -3.0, 1.6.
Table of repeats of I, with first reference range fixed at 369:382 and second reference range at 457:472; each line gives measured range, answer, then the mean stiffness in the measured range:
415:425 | -1.3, 1.42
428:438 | 1.7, 1.12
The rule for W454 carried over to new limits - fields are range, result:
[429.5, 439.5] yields 1.15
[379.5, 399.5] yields 1.41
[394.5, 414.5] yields 1.59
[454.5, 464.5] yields 1.58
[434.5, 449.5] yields 1.43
